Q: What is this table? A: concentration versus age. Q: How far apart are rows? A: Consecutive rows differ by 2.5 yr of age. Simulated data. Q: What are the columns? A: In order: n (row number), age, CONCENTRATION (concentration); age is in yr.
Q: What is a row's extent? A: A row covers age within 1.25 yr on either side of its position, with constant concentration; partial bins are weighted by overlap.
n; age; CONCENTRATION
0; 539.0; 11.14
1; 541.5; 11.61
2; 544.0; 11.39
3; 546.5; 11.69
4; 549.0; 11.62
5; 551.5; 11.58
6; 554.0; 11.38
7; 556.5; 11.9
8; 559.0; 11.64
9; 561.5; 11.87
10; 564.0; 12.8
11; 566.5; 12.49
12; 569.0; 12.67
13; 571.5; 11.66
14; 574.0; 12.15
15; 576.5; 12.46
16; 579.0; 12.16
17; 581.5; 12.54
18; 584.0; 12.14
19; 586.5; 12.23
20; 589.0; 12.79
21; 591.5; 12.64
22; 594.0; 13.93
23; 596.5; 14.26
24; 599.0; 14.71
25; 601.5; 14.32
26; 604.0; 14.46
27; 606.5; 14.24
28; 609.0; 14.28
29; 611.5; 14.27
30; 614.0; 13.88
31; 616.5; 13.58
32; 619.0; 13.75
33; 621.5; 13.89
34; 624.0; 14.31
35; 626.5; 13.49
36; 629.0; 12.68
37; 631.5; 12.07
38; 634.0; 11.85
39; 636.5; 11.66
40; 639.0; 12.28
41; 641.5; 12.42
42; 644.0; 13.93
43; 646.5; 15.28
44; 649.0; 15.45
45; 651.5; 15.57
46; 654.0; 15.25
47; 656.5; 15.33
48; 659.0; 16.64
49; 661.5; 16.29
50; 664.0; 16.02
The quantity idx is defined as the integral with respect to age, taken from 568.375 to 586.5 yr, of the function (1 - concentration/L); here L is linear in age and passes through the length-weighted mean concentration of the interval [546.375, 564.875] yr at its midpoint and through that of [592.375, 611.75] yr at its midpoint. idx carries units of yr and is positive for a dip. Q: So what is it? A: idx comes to 1.0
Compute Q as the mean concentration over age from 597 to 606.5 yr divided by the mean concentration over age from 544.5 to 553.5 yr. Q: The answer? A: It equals 1.2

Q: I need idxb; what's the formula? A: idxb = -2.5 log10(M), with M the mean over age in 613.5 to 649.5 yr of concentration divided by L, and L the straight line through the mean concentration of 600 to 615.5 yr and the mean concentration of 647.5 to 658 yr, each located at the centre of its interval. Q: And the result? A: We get 0.119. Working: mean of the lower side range 14.2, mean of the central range 13.3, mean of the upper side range 15.4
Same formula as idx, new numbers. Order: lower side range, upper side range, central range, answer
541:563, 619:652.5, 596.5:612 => -1.95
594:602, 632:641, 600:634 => -1.38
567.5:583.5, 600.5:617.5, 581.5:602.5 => -0.17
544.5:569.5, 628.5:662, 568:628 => -2.12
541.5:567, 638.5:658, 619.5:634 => 0.76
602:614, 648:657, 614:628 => 0.77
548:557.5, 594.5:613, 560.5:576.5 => 0.20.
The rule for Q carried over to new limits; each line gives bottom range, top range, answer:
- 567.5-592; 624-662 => 1.13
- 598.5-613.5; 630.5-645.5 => 0.87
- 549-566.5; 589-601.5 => 1.16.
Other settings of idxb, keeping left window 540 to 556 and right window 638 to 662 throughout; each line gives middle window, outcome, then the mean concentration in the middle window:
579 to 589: 0.03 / 12.3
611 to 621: -0.01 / 13.8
